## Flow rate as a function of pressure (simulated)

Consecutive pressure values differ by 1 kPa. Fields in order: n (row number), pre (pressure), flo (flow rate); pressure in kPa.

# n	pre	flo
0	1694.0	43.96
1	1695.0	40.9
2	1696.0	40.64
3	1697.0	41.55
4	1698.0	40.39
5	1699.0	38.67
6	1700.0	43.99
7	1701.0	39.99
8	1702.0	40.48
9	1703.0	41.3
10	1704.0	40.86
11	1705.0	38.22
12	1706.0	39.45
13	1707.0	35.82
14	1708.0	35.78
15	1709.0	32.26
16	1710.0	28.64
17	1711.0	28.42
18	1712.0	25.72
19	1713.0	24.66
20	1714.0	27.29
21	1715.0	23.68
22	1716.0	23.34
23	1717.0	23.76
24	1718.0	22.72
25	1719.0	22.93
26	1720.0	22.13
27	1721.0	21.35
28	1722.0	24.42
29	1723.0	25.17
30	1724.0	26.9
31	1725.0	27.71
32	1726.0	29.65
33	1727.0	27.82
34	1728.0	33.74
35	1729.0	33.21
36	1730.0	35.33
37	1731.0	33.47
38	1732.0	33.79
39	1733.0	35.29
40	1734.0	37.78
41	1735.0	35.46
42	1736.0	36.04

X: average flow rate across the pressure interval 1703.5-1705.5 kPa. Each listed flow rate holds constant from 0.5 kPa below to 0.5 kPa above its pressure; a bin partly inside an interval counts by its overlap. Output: 39.5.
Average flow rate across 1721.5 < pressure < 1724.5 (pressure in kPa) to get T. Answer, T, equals 25.5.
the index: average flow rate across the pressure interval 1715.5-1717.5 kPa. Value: 23.6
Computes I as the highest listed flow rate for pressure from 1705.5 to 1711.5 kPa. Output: 39.45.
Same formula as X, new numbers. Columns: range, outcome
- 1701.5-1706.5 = 40.1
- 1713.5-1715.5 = 25.5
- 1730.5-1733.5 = 34.2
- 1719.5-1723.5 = 23.3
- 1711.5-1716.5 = 24.9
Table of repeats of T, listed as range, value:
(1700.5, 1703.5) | 40.6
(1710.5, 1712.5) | 27.1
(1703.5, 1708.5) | 38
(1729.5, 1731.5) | 34.4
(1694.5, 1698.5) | 40.9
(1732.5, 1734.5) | 36.5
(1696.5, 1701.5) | 40.9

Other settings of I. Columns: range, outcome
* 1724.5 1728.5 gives 33.74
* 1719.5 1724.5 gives 26.9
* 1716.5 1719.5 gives 23.76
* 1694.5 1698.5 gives 41.55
